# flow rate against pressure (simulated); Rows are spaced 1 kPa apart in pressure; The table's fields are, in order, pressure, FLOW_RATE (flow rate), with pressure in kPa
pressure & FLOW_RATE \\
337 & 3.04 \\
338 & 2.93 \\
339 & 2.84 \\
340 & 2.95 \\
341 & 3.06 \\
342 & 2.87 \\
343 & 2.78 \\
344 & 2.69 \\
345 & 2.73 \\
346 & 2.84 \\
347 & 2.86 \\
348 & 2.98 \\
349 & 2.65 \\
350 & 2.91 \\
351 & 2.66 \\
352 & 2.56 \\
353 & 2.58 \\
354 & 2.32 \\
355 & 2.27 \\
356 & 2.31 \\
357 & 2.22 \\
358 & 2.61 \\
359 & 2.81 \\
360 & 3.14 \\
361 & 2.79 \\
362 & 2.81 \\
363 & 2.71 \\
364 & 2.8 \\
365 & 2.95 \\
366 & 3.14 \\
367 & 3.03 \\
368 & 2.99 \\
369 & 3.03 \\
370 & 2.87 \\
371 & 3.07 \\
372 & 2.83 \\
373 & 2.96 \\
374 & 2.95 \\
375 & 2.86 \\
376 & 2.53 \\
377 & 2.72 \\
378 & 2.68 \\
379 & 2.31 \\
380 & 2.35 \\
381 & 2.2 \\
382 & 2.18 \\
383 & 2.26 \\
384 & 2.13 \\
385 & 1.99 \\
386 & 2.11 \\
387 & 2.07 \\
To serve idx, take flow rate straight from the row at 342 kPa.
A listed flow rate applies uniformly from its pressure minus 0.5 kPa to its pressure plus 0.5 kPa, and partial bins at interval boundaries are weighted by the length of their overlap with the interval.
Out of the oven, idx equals 2.87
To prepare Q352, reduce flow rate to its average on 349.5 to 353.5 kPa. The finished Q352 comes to 2.68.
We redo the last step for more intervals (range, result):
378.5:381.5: 2.29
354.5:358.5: 2.35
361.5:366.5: 2.88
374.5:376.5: 2.69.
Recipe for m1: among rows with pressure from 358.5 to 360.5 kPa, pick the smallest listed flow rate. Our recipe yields 2.81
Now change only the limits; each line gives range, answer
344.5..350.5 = 2.65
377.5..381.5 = 2.2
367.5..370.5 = 2.87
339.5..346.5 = 2.69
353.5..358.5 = 2.22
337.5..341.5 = 2.84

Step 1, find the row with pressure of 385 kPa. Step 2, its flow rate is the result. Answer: 1.99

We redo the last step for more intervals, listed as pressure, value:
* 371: 3.07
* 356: 2.31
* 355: 2.27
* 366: 3.14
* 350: 2.91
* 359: 2.81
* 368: 2.99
